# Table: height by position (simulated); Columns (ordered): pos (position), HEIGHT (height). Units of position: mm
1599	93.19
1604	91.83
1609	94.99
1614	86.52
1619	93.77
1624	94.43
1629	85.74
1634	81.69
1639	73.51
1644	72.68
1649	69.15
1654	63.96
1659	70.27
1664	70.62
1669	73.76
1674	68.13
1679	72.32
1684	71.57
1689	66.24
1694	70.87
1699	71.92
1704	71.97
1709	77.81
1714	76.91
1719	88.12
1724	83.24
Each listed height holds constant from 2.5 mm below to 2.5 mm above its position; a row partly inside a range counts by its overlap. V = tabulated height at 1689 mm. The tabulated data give 66.24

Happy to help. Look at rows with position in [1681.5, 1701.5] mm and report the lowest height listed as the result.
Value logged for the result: 66.24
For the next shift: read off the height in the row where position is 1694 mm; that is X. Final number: 70.87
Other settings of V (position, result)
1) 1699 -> 71.92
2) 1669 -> 73.76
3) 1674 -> 68.13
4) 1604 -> 91.83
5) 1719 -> 88.12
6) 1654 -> 63.96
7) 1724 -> 83.24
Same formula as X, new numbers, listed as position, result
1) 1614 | 86.52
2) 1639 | 73.51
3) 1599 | 93.19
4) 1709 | 77.81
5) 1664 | 70.62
